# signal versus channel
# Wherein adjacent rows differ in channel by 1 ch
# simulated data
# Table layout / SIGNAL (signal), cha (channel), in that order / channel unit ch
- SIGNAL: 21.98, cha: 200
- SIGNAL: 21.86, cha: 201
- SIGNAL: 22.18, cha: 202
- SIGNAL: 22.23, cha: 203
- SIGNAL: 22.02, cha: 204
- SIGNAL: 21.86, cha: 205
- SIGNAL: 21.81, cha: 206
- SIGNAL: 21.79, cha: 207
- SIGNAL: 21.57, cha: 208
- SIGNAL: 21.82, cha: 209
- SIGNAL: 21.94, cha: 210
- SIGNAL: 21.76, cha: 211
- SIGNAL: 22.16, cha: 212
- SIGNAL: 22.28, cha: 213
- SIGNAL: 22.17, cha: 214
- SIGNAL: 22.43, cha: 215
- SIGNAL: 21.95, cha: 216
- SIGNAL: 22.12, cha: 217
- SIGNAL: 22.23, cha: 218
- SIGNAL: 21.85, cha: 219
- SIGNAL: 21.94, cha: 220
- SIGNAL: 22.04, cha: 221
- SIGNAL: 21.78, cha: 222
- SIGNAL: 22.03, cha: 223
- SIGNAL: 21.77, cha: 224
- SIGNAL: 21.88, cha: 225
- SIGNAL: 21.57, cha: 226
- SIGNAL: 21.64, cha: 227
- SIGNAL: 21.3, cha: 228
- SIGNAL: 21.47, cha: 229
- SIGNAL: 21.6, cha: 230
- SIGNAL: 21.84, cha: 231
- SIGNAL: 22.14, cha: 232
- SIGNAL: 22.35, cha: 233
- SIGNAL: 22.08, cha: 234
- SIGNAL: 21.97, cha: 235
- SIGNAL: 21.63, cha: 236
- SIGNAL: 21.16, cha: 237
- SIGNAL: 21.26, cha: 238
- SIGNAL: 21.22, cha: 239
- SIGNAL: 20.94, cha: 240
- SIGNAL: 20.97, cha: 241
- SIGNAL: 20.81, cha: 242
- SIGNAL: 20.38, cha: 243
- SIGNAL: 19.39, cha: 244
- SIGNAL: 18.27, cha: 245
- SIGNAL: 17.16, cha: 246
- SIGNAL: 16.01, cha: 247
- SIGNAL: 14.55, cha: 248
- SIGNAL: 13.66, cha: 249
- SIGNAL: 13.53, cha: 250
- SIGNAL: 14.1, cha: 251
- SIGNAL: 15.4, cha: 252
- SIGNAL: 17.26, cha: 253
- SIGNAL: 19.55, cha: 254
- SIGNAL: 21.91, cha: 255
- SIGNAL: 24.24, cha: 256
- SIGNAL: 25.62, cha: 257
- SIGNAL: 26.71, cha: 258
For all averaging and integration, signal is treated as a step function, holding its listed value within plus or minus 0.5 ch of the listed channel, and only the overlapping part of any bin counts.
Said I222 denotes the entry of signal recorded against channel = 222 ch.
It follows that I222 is 21.78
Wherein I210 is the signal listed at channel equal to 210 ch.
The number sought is 21.94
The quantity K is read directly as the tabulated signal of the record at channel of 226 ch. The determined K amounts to 21.57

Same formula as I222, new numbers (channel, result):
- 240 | 20.94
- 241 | 20.97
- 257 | 25.62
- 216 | 21.95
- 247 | 16.01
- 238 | 21.26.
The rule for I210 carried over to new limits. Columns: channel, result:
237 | 21.16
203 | 22.23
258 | 26.71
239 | 21.22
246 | 17.16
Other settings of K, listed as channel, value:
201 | 21.86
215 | 22.43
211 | 21.76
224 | 21.77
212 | 22.16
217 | 22.12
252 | 15.4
